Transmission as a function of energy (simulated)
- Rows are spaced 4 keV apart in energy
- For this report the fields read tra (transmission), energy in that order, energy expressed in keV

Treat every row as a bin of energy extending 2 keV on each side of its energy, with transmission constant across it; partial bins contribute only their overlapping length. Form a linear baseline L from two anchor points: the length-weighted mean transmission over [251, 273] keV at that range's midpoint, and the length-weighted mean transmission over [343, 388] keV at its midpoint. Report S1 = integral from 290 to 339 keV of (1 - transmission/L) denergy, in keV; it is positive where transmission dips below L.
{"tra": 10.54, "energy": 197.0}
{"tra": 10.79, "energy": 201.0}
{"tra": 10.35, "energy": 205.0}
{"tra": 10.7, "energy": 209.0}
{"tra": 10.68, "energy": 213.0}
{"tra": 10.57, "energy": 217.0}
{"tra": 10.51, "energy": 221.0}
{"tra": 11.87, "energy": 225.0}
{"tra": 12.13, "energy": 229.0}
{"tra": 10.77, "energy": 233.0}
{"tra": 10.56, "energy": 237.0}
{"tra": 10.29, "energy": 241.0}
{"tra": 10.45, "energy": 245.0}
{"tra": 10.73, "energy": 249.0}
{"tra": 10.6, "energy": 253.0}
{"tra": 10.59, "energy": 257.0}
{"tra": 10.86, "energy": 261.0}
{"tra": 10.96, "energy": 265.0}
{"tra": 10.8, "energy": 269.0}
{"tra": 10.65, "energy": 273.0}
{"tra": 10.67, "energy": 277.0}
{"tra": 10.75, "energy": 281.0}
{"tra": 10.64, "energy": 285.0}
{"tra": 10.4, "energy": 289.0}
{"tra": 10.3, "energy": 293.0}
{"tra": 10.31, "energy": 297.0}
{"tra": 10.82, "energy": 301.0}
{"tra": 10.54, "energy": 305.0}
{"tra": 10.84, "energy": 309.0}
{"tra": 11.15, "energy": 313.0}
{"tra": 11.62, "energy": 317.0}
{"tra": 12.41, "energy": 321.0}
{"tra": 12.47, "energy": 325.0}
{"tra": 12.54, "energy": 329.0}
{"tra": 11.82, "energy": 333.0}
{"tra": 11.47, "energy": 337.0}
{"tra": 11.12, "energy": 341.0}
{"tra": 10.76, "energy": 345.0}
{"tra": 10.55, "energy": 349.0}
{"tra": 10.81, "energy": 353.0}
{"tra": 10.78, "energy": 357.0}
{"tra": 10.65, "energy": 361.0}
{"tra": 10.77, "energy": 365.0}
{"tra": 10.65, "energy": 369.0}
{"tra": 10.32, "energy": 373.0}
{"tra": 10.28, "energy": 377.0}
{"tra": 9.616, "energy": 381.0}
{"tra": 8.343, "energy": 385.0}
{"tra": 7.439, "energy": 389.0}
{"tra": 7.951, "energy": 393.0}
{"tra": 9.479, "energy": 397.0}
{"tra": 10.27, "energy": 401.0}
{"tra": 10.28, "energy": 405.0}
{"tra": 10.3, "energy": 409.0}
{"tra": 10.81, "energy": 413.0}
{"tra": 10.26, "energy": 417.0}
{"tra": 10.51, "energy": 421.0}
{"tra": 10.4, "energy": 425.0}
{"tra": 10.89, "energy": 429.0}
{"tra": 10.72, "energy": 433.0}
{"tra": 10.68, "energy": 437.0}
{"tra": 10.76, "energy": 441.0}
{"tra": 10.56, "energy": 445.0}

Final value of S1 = -3.9 keV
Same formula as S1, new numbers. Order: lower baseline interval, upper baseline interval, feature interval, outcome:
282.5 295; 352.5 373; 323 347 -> -2.48 keV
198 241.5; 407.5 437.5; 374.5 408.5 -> 4.30 keV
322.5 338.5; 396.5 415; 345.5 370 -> 1.58 keV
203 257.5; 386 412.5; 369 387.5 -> -0.33 keV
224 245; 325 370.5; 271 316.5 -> 1.70 keV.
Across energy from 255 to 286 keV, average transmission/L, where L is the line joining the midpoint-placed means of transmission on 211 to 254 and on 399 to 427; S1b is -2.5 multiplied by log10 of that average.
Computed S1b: 0.00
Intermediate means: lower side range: 10.8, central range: 10.7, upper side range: 10.4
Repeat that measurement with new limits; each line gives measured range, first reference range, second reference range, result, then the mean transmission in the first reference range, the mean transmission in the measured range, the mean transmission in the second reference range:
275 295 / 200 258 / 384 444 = 0.00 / 10.8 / 10.6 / 9.98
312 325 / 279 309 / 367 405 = -0.16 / 10.6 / 11.9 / 9.42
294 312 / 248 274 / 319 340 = 0.09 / 10.7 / 10.6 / 12.1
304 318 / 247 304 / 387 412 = -0.08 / 10.6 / 11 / 9.35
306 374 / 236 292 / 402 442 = -0.06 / 10.6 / 11.2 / 10.5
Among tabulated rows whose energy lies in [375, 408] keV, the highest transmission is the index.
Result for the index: 10.28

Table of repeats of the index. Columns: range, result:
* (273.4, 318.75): 11.62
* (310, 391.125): 12.54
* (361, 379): 10.77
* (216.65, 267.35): 12.13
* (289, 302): 10.82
